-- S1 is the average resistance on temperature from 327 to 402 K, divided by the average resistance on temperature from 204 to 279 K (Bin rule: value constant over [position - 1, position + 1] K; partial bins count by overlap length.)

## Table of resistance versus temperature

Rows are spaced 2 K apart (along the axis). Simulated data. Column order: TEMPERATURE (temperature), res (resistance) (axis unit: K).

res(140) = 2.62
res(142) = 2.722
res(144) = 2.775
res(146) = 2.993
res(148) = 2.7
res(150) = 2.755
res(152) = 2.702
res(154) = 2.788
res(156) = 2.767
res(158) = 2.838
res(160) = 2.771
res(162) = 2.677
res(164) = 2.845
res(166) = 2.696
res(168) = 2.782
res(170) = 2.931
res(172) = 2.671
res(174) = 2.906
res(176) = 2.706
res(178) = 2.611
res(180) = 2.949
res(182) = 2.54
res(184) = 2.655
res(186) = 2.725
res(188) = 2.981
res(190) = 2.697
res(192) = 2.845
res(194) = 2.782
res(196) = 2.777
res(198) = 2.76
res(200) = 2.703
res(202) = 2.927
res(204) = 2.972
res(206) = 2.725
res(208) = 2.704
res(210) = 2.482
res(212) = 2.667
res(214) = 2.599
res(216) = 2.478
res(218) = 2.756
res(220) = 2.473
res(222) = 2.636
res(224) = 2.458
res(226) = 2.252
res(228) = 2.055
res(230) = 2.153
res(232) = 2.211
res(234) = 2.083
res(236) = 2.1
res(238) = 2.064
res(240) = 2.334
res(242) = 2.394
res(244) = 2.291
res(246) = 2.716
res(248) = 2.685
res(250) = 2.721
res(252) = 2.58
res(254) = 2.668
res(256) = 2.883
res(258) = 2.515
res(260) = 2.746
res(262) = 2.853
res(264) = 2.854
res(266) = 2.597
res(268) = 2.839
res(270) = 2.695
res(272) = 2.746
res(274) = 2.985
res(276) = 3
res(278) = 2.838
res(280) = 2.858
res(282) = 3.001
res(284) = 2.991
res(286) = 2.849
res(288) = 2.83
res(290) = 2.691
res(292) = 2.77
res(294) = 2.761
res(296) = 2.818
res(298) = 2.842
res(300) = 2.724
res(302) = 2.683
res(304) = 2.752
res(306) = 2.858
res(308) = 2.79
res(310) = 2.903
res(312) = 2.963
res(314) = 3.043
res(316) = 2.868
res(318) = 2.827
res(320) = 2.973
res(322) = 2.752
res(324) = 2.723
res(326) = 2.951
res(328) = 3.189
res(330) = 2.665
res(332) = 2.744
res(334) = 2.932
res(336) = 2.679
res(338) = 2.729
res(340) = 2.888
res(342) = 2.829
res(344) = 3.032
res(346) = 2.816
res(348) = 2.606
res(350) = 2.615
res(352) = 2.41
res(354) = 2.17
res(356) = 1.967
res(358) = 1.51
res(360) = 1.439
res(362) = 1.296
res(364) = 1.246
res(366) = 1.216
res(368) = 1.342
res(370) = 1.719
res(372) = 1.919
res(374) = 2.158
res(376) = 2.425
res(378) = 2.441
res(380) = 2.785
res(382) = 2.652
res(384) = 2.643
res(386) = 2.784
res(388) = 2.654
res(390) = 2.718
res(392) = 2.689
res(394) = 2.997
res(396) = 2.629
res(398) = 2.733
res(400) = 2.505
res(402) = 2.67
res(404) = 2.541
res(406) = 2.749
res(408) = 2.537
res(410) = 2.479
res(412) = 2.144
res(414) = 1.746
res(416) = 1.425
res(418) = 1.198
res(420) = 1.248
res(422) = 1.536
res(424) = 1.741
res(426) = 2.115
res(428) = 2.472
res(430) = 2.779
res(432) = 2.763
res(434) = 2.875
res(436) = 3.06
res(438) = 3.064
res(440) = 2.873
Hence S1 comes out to 0.94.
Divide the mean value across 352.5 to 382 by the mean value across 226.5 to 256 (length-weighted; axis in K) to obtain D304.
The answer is 0.79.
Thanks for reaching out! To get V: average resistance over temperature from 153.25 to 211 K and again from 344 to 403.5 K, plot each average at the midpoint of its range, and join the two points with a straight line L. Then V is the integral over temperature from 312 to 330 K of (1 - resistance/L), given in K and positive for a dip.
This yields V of -3.64 K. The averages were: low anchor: 2.77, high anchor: 2.28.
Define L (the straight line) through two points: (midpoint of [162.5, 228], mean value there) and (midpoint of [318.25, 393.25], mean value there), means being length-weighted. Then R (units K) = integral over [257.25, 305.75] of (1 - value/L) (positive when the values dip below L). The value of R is -4.9 K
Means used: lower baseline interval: 2.7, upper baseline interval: 2.42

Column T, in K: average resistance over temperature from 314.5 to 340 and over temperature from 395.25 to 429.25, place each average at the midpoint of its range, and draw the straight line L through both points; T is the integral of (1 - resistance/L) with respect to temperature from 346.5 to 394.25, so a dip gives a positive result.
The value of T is 5.66 K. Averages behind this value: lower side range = 2.84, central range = 2.18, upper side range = 2.15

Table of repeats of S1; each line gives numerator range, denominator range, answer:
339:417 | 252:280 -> 0.83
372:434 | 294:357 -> 0.86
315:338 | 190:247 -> 1.13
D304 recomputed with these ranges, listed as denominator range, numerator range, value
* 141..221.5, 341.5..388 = 0.79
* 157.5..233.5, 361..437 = 0.85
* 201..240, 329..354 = 1.11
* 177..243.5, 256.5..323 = 1.10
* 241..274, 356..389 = 0.75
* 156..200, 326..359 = 0.95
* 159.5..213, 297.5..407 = 0.92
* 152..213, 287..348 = 1.02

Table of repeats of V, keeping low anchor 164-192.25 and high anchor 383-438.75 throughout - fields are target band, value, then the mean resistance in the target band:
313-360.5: -2.43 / 2.65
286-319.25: -3.22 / 2.82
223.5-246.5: 3.71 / 2.25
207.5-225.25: 0.86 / 2.58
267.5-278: -0.93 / 2.85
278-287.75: -1.14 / 2.91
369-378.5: 1.34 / 2.12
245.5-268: -0.62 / 2.72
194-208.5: -0.36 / 2.8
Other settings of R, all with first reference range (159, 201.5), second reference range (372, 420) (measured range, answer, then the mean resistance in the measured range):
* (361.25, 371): 4.34 K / 1.37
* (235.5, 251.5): 1.40 K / 2.43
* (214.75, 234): 2.29 K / 2.37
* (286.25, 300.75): -1.13 K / 2.78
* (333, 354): -1.91 K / 2.73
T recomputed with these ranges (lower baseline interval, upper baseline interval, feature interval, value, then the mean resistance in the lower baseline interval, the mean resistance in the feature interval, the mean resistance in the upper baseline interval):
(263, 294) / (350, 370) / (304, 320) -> -3.63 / 2.83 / 2.89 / 1.68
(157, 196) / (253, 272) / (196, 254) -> 5.17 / 2.77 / 2.51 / 2.74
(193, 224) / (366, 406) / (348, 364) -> 3.69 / 2.69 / 1.92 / 2.45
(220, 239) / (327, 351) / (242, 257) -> -1.86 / 2.24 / 2.63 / 2.81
